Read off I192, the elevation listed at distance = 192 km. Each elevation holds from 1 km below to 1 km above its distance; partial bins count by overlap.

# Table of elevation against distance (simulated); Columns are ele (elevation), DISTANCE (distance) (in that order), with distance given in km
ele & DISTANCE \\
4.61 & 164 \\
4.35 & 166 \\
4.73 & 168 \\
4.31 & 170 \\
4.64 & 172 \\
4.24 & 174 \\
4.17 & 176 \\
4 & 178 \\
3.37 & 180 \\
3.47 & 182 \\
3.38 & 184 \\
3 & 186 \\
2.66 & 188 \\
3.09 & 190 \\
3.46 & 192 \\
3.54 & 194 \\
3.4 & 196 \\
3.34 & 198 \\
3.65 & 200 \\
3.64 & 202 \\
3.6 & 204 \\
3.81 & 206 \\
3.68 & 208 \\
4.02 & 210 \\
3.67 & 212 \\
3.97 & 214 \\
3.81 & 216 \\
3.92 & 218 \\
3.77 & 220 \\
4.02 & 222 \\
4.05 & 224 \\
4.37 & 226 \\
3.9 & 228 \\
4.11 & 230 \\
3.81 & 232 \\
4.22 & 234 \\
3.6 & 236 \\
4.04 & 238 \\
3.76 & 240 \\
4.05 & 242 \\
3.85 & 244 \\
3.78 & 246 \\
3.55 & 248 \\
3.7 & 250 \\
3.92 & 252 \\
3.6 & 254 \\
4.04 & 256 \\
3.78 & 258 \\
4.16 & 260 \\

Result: 3.46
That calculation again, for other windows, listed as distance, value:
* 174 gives 4.24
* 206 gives 3.81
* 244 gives 3.85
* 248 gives 3.55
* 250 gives 3.7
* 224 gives 4.05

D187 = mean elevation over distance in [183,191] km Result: 3.03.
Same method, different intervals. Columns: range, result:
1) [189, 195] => 3.36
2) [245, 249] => 3.67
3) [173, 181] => 3.95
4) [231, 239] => 3.92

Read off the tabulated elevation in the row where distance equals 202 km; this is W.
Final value 3.64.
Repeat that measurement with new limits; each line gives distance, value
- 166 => 4.35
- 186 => 3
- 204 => 3.6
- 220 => 3.77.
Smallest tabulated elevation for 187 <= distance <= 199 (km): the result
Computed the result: 2.66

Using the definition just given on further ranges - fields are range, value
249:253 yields 3.7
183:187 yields 3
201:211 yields 3.6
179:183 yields 3.37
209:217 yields 3.67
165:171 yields 4.31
